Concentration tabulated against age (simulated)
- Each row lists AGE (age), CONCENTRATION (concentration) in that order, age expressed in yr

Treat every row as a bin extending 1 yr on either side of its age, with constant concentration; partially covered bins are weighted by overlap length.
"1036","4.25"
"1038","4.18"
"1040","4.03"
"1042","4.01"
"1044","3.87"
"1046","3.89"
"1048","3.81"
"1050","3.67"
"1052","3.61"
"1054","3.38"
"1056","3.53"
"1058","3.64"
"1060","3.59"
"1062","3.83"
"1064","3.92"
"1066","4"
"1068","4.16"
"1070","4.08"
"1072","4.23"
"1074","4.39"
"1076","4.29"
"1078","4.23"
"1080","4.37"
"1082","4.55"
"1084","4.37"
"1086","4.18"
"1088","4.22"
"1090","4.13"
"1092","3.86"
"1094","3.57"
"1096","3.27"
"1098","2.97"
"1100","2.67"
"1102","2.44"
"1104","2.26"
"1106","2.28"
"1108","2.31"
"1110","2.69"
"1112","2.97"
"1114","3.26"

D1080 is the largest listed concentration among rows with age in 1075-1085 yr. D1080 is 4.55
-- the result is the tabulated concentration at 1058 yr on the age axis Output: 3.64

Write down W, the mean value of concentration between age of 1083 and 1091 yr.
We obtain 4.22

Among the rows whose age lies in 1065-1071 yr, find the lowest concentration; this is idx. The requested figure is 4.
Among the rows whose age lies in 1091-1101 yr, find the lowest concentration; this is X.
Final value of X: 2.67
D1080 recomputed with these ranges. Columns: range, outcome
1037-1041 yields 4.18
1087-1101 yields 4.22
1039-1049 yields 4.03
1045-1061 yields 3.89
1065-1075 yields 4.39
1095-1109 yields 3.27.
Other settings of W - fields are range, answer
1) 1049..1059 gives 3.57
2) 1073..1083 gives 4.37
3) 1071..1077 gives 4.3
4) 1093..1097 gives 3.42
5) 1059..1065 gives 3.78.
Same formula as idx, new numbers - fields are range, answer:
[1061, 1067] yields 3.83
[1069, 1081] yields 4.08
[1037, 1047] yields 3.87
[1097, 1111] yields 2.26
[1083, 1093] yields 3.86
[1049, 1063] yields 3.38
